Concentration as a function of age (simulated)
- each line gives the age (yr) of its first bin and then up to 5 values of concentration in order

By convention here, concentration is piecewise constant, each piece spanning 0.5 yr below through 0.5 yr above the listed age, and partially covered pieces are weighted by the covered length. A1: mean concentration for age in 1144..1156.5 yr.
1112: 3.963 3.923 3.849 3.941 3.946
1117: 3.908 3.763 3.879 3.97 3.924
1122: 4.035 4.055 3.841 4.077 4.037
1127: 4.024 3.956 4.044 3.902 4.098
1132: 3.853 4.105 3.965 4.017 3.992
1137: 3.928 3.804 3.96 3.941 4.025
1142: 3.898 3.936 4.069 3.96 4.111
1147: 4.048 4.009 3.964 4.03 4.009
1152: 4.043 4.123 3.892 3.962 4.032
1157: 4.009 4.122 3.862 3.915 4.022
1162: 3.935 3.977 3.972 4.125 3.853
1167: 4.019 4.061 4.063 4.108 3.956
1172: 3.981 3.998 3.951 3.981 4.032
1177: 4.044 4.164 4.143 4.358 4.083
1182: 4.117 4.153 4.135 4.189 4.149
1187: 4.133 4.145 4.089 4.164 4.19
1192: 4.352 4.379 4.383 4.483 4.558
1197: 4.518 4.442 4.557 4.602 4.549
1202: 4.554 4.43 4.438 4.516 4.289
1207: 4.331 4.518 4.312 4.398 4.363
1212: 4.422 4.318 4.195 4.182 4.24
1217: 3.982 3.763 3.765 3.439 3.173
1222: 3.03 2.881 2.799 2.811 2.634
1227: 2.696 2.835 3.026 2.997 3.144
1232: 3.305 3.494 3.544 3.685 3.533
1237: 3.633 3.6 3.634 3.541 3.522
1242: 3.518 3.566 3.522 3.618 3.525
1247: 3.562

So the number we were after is 4.02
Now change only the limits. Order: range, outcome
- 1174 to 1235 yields 3.96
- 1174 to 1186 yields 4.12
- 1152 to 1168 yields 3.99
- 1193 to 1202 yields 4.51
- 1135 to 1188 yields 4.03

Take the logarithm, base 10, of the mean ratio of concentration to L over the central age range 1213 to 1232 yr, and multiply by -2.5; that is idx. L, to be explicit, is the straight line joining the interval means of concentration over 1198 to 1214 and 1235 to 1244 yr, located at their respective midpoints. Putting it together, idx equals 0.203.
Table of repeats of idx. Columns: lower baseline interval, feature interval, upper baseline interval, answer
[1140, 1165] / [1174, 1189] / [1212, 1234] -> -0.103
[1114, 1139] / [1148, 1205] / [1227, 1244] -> -0.127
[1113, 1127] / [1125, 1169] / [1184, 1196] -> 0.018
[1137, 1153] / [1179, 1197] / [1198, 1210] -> 0.022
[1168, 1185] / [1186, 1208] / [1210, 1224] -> -0.115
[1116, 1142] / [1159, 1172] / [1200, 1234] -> -0.032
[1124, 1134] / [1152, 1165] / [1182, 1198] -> 0.037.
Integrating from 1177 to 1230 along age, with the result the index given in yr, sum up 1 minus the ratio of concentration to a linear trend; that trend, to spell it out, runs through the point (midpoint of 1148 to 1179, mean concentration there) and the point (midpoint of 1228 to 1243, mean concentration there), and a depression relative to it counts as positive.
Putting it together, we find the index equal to -4.7 yr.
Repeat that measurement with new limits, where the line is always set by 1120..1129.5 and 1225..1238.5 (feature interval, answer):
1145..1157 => -0.7 yr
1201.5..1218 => -4.6 yr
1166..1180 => -1.5 yr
